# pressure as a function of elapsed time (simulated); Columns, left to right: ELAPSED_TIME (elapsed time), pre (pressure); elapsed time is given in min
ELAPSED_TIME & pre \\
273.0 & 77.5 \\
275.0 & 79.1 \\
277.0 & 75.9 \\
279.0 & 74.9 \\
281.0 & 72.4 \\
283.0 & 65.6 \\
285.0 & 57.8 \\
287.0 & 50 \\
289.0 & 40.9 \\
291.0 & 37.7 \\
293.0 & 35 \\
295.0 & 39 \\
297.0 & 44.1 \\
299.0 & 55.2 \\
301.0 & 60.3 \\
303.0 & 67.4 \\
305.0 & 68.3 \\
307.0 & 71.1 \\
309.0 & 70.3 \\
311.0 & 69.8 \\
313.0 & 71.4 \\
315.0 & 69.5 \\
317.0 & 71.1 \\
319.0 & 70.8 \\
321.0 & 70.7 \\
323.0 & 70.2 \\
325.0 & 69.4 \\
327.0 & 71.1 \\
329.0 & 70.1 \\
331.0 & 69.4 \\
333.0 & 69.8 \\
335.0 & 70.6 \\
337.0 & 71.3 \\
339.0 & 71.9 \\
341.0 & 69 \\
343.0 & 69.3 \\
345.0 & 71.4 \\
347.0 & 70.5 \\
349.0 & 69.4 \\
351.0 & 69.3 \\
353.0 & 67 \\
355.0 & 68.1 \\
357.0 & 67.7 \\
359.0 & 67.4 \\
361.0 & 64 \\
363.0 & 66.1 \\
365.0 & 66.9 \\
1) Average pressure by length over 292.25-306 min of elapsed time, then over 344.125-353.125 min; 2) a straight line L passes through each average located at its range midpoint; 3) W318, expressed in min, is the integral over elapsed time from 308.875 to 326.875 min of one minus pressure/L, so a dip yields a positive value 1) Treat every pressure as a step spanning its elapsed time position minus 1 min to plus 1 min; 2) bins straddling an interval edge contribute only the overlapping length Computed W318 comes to -3.4 min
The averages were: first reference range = 53.1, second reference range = 69.7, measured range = 70.4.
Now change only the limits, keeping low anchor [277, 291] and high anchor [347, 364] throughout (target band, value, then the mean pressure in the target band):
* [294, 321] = -0.7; 64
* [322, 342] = -1.6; 70.3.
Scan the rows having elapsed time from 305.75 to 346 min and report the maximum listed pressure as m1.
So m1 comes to 71.9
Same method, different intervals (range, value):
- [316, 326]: 71.1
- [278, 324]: 74.9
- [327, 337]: 71.3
